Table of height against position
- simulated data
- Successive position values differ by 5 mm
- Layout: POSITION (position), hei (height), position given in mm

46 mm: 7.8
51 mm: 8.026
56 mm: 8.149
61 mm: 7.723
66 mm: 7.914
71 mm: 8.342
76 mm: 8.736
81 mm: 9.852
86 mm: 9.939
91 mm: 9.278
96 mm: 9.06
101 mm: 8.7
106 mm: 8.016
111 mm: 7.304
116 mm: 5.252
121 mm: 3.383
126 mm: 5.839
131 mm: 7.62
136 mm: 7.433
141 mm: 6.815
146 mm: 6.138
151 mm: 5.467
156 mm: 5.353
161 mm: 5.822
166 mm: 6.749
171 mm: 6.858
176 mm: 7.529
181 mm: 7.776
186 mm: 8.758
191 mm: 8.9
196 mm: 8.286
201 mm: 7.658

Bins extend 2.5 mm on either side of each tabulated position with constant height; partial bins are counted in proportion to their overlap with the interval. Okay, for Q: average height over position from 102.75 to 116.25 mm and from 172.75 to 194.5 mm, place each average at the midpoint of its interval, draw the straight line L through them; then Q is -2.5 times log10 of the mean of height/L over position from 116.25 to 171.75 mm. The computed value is 0.25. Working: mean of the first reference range 7.23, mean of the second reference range 8.2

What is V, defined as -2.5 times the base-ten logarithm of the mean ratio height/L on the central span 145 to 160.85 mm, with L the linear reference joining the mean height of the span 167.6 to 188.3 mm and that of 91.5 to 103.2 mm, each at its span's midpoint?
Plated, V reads 0.39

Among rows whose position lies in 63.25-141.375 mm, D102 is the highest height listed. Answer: 9.939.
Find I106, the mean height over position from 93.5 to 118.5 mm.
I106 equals 7.67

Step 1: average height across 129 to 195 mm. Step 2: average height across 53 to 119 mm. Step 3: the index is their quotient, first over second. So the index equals 0.85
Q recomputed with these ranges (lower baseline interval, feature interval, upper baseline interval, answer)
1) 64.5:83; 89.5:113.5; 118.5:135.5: -0.17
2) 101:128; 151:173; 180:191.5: 0.26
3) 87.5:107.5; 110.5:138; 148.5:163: 0.20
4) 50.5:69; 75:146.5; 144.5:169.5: -0.10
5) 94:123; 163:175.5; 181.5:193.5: 0.20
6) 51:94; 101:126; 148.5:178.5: 0.22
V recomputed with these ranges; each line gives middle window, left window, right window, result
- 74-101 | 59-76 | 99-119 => -0.21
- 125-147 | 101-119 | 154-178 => -0.02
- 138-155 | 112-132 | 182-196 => 0.09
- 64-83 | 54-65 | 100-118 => -0.13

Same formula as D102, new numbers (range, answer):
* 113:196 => 8.9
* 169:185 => 7.776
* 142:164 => 6.138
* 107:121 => 7.304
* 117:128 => 5.839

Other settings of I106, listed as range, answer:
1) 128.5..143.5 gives 7.29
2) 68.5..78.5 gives 8.54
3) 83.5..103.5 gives 9.24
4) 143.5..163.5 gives 5.69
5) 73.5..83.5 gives 9.29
